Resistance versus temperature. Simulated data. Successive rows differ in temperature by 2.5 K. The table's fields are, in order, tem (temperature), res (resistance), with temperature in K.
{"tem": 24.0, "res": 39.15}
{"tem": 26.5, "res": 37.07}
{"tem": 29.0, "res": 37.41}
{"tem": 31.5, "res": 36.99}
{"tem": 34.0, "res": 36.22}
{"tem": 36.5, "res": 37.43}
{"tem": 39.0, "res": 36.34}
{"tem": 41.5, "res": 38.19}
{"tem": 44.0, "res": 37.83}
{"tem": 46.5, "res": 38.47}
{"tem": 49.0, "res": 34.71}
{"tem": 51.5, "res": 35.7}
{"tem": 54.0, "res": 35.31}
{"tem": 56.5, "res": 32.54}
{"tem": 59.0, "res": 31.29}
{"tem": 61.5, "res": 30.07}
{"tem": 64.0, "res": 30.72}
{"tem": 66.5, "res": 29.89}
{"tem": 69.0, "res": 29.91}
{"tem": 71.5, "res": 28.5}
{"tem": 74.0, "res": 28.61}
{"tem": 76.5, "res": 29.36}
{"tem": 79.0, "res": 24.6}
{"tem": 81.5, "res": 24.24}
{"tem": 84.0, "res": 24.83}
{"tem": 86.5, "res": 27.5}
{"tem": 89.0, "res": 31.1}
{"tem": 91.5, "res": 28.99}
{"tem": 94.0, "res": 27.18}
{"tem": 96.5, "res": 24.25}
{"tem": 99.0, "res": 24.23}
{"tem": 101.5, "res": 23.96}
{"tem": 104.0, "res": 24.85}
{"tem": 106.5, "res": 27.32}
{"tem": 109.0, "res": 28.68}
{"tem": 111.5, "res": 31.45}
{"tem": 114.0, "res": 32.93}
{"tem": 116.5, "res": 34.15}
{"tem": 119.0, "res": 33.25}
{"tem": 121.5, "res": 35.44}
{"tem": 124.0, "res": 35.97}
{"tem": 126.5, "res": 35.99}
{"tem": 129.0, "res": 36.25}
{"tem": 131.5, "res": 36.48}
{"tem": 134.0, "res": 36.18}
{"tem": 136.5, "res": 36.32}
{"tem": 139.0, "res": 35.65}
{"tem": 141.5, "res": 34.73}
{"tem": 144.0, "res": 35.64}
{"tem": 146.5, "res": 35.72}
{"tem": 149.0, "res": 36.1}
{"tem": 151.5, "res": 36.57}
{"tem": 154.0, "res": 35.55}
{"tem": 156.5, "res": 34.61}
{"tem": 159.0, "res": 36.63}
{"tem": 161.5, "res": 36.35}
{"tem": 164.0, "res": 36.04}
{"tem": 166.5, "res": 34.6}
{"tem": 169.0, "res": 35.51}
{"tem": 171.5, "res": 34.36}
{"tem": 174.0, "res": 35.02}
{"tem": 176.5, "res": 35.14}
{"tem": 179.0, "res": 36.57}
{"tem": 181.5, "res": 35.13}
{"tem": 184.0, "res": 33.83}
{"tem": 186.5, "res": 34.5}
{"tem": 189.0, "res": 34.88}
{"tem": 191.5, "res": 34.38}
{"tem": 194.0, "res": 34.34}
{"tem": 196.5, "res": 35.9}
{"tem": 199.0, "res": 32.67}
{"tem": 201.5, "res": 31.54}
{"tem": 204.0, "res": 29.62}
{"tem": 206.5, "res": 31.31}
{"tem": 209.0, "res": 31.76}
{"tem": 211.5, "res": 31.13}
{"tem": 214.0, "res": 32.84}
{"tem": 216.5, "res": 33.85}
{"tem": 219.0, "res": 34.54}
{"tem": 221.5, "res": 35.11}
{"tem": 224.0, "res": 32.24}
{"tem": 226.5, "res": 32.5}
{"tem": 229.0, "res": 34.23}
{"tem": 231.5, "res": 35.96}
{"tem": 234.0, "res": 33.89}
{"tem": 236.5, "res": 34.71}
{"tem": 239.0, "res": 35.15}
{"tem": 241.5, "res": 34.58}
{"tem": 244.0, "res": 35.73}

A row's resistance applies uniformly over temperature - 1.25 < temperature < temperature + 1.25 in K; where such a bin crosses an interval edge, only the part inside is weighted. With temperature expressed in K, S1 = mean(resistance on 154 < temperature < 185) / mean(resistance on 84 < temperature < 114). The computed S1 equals 1.3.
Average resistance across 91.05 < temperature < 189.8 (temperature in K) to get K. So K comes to 33.5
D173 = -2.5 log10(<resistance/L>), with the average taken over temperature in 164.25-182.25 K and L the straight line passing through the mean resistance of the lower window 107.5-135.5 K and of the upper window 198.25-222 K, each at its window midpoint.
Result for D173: -0.07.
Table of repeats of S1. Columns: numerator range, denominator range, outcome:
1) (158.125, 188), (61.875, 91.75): 1.25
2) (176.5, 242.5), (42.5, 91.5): 1.10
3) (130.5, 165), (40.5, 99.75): 1.18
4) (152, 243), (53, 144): 1.12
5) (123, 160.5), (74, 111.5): 1.34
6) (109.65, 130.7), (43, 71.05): 1.04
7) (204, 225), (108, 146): 0.94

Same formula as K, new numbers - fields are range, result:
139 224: 34.4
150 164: 36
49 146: 31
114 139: 35.4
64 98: 27.7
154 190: 35.2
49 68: 32.4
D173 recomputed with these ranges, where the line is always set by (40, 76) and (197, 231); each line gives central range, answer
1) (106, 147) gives -0.05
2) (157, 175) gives -0.09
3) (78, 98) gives 0.23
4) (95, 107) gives 0.31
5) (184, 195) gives -0.06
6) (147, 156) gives -0.10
